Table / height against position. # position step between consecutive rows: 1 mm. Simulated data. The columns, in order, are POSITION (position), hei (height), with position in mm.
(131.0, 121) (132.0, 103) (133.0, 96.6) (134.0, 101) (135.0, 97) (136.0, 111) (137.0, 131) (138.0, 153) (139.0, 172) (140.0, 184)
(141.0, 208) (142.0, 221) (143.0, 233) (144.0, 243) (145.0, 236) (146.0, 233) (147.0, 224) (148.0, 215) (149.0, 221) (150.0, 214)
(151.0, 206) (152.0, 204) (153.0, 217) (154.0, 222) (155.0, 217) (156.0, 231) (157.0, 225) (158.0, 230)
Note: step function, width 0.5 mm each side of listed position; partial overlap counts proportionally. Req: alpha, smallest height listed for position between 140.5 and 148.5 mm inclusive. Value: 208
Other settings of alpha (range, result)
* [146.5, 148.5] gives 215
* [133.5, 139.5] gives 97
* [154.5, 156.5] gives 217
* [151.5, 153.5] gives 204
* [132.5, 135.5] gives 96.6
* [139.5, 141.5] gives 184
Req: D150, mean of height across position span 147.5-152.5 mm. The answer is 212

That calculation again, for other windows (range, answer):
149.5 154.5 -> 213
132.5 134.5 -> 98.8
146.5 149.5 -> 220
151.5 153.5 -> 210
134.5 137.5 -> 113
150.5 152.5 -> 205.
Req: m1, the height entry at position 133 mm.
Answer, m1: 96.6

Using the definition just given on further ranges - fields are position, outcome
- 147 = 224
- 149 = 221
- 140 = 184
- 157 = 225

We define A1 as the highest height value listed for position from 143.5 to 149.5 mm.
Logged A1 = 243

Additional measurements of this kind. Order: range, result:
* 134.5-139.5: 172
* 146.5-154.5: 224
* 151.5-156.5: 231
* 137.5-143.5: 233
